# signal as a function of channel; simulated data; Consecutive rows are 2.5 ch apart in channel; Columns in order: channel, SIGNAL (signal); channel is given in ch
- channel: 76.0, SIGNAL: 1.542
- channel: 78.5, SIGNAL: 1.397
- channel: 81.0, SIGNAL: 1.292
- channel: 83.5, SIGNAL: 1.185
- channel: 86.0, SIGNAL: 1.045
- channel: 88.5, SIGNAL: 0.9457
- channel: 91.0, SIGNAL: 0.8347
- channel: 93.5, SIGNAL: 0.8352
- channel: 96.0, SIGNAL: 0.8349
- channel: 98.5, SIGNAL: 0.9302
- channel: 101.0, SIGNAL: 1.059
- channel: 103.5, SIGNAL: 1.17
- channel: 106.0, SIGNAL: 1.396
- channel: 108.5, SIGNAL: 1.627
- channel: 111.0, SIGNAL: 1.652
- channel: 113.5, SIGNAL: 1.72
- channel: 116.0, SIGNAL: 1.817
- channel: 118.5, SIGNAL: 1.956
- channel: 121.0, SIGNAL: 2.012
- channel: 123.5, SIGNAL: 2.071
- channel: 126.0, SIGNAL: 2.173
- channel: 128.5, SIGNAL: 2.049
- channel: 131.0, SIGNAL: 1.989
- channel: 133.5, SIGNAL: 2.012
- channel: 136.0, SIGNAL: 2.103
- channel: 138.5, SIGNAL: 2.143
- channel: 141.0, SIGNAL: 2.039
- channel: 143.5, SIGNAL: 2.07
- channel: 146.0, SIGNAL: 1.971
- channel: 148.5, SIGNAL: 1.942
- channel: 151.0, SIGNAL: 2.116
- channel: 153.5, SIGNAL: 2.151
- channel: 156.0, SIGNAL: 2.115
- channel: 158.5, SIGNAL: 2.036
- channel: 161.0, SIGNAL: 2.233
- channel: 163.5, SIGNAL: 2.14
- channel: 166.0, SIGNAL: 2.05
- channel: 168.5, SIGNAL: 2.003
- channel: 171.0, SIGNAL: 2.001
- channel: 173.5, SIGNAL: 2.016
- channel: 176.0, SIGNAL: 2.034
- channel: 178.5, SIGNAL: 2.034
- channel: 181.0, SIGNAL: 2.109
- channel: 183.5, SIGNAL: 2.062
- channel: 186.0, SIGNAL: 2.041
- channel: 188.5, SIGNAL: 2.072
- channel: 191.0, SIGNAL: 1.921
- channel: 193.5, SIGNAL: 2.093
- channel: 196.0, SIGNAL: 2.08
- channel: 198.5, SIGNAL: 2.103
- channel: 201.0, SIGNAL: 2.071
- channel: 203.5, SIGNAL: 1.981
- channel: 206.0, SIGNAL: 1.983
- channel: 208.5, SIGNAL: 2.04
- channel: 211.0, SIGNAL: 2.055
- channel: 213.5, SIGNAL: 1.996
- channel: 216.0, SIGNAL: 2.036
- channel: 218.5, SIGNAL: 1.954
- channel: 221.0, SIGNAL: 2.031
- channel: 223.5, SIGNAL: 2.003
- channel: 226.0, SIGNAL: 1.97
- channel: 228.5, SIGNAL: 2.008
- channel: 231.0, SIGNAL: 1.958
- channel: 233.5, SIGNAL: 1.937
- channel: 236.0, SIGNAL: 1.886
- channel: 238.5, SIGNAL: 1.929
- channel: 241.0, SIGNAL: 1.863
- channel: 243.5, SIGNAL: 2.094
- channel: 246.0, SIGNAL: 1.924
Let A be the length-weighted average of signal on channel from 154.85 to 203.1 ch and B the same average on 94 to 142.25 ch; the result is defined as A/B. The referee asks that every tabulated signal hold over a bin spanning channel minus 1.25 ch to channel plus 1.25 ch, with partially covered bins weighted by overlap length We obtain 1.21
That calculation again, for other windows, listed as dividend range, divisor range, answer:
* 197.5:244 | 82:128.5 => 1.40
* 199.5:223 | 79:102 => 2.00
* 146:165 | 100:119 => 1.36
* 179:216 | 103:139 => 1.09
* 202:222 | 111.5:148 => 1.00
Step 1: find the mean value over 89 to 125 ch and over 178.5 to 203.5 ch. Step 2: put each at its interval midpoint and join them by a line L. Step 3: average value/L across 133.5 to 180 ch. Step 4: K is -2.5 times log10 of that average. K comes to -0.16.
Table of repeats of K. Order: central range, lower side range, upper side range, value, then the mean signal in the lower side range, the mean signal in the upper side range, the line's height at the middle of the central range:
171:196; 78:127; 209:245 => -0.15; 1.39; 1.98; 1.78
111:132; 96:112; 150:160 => -0.25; 1.26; 2.11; 1.55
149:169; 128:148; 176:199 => -0.03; 2.04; 2.05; 2.05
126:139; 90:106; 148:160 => -0.24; 0.981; 2.08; 1.66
